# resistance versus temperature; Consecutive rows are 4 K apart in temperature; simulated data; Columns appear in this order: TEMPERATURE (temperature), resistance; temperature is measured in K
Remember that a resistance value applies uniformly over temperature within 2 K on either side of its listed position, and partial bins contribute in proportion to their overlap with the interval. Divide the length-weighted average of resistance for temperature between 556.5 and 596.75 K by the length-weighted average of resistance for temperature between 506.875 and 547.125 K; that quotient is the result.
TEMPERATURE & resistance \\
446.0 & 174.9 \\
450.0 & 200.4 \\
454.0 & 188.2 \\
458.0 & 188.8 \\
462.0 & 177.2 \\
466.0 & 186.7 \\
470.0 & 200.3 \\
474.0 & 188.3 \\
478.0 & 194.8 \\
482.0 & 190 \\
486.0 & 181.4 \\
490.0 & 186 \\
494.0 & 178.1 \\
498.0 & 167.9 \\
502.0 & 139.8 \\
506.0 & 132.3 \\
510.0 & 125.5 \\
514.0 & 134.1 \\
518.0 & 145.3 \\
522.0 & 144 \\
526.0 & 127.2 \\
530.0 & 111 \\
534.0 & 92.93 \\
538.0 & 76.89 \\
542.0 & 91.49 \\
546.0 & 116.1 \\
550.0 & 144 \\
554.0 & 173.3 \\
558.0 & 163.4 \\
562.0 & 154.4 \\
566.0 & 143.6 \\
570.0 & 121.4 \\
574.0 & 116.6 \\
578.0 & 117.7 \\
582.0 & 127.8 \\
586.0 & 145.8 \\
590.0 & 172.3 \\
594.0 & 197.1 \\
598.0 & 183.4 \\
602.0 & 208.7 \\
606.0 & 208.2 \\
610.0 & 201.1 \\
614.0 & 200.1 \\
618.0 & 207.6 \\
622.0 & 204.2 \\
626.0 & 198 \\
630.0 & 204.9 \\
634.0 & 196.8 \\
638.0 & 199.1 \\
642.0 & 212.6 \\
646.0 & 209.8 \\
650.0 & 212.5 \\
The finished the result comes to 1.25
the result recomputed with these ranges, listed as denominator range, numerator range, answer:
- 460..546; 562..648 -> 1.19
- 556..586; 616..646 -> 1.50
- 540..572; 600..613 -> 1.48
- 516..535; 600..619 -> 1.63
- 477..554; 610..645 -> 1.44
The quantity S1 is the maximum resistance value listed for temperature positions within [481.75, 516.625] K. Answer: 190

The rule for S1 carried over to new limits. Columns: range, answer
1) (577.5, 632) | 208.7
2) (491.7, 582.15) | 178.1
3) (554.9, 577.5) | 163.4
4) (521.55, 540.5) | 144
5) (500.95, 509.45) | 139.8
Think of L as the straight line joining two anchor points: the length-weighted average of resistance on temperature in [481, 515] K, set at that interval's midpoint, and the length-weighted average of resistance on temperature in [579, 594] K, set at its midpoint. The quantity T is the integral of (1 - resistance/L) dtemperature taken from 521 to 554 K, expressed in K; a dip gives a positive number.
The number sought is 8.6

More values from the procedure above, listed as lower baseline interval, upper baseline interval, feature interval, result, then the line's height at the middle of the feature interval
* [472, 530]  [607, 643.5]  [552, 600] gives 8.7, 185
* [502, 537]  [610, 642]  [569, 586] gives 4.4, 167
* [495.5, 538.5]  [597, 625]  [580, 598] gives 2.2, 185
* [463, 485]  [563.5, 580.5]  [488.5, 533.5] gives 6.6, 166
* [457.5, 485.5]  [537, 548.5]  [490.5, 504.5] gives -0.6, 156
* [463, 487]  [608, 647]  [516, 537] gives 7.8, 195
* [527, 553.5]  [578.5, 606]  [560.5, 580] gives 2.0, 146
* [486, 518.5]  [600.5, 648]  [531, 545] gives 6.4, 168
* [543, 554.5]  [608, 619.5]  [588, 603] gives -0.4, 184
